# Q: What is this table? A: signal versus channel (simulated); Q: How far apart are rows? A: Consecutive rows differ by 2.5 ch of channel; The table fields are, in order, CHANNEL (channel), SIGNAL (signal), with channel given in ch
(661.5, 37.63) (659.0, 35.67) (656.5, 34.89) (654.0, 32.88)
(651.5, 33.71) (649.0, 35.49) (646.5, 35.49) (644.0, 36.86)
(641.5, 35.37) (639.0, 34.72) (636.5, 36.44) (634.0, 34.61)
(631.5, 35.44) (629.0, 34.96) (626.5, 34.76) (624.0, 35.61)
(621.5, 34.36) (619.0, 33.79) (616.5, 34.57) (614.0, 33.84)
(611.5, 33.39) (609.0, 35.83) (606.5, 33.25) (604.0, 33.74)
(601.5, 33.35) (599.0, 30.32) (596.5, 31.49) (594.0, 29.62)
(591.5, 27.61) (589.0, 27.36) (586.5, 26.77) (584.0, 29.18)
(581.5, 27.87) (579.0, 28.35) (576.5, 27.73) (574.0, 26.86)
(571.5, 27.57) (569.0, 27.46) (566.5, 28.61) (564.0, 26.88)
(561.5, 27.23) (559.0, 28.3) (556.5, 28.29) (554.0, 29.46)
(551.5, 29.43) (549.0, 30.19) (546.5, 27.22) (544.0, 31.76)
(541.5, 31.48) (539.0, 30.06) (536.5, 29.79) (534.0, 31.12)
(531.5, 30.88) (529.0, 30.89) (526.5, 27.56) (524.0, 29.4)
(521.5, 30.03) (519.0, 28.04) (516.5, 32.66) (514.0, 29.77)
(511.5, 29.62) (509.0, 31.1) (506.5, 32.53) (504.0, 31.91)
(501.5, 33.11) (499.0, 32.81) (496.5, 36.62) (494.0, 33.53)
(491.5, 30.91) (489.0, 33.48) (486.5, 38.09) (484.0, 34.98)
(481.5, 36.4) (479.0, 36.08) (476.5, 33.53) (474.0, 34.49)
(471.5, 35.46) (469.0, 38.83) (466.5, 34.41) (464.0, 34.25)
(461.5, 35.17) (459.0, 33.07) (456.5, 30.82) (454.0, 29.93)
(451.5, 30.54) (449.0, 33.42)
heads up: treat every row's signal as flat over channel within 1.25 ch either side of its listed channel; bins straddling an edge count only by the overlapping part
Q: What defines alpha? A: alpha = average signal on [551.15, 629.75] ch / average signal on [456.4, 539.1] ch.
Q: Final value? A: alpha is 0.93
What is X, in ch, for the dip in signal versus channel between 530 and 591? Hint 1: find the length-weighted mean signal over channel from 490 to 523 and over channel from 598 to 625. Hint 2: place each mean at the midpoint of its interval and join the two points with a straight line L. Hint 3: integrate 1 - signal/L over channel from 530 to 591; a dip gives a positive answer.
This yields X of 7.6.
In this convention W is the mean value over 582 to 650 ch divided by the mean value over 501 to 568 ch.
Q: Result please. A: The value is 1.1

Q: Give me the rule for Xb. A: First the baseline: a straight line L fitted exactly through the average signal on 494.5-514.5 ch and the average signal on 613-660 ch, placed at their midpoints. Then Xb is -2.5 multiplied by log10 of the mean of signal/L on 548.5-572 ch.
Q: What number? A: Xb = 0.18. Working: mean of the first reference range 32.3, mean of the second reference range 34.9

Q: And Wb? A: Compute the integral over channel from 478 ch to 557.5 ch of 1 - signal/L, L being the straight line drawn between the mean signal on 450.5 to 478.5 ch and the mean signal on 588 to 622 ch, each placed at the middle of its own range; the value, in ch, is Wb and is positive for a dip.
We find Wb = 4.07 ch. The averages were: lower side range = 33.8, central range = 31.5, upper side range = 32.3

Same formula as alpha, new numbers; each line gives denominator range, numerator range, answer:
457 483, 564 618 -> 0.86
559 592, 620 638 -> 1.27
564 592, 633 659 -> 1.27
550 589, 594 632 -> 1.21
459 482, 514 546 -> 0.86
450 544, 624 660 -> 1.08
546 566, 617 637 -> 1.23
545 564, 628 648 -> 1.24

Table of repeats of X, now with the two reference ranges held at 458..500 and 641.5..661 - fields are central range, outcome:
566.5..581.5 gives 3.13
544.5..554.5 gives 1.63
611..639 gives 0.27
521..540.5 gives 2.76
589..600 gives 1.75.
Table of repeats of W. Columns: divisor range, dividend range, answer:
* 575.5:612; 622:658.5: 1.16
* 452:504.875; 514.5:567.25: 0.86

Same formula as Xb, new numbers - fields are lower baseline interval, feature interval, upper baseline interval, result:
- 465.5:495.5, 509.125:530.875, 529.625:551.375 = 0.07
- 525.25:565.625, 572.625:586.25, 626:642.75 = 0.14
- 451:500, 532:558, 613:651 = 0.16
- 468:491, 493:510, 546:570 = 0.01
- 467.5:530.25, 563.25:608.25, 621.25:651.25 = 0.18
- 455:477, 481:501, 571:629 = -0.02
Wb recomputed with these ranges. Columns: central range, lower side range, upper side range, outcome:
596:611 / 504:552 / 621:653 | 0.3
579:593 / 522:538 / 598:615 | 2.0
